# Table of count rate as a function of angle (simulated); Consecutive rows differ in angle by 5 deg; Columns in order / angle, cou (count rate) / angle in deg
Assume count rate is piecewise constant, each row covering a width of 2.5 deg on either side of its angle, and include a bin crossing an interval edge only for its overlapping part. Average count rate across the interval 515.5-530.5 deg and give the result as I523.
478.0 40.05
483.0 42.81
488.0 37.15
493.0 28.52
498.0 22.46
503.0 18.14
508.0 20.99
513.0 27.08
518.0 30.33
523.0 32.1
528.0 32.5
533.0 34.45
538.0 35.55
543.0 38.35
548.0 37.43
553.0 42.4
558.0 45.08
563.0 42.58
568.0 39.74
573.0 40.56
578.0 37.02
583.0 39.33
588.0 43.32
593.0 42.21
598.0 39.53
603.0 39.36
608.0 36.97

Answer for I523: 31.6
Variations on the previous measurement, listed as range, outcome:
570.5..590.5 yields 40.1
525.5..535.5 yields 33.5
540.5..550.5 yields 37.9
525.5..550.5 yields 35.7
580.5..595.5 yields 41.6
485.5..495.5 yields 32.8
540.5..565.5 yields 41.2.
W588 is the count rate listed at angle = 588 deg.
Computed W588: 43.32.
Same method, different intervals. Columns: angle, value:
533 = 34.45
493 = 28.52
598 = 39.53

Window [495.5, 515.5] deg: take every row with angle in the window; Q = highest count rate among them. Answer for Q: 27.08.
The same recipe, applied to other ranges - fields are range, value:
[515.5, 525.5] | 32.1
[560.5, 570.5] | 42.58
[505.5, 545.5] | 38.35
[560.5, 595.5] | 43.32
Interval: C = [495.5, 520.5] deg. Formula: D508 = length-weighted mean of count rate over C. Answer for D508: 23.8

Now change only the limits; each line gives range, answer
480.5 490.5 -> 40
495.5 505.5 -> 20.3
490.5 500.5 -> 25.5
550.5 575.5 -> 42.1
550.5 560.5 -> 43.7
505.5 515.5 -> 24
